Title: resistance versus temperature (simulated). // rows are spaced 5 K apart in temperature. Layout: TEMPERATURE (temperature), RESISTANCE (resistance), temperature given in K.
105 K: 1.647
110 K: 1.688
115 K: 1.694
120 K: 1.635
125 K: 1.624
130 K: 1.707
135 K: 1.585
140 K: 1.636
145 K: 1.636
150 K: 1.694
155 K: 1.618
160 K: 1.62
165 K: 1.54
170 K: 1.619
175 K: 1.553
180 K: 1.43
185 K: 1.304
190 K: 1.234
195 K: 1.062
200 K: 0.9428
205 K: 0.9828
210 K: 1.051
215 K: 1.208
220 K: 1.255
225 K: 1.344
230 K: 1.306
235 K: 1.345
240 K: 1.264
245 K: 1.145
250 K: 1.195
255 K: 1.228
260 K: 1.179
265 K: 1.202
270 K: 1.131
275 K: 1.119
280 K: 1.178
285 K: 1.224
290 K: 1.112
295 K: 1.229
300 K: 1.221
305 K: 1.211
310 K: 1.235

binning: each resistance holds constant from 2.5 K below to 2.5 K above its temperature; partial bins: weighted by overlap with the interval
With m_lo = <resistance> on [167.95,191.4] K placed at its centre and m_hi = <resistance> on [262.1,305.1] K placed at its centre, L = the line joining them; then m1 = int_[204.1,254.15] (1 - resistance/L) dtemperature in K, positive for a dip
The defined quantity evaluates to 3.5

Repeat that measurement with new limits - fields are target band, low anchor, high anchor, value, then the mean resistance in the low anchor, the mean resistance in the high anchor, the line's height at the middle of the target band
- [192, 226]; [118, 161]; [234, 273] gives 6.38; 1.64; 1.2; 1.37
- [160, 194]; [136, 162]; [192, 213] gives -3.25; 1.64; 1.02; 1.31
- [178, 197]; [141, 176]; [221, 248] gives 2.94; 1.61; 1.28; 1.49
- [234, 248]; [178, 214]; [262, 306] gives -0.94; 1.14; 1.18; 1.16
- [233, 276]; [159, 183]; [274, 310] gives 3.25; 1.54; 1.19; 1.3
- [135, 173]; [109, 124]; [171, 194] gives -3.04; 1.67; 1.38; 1.5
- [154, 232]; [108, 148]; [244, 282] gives 6.23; 1.65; 1.17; 1.42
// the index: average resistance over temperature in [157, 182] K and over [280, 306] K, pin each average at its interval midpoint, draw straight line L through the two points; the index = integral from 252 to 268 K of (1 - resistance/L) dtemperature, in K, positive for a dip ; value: 1.1 K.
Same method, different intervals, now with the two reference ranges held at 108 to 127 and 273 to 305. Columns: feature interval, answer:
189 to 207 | 5.0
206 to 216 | 2.2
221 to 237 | 0.3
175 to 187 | 0.6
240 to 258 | 1.3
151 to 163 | -0.6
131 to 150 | -0.5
